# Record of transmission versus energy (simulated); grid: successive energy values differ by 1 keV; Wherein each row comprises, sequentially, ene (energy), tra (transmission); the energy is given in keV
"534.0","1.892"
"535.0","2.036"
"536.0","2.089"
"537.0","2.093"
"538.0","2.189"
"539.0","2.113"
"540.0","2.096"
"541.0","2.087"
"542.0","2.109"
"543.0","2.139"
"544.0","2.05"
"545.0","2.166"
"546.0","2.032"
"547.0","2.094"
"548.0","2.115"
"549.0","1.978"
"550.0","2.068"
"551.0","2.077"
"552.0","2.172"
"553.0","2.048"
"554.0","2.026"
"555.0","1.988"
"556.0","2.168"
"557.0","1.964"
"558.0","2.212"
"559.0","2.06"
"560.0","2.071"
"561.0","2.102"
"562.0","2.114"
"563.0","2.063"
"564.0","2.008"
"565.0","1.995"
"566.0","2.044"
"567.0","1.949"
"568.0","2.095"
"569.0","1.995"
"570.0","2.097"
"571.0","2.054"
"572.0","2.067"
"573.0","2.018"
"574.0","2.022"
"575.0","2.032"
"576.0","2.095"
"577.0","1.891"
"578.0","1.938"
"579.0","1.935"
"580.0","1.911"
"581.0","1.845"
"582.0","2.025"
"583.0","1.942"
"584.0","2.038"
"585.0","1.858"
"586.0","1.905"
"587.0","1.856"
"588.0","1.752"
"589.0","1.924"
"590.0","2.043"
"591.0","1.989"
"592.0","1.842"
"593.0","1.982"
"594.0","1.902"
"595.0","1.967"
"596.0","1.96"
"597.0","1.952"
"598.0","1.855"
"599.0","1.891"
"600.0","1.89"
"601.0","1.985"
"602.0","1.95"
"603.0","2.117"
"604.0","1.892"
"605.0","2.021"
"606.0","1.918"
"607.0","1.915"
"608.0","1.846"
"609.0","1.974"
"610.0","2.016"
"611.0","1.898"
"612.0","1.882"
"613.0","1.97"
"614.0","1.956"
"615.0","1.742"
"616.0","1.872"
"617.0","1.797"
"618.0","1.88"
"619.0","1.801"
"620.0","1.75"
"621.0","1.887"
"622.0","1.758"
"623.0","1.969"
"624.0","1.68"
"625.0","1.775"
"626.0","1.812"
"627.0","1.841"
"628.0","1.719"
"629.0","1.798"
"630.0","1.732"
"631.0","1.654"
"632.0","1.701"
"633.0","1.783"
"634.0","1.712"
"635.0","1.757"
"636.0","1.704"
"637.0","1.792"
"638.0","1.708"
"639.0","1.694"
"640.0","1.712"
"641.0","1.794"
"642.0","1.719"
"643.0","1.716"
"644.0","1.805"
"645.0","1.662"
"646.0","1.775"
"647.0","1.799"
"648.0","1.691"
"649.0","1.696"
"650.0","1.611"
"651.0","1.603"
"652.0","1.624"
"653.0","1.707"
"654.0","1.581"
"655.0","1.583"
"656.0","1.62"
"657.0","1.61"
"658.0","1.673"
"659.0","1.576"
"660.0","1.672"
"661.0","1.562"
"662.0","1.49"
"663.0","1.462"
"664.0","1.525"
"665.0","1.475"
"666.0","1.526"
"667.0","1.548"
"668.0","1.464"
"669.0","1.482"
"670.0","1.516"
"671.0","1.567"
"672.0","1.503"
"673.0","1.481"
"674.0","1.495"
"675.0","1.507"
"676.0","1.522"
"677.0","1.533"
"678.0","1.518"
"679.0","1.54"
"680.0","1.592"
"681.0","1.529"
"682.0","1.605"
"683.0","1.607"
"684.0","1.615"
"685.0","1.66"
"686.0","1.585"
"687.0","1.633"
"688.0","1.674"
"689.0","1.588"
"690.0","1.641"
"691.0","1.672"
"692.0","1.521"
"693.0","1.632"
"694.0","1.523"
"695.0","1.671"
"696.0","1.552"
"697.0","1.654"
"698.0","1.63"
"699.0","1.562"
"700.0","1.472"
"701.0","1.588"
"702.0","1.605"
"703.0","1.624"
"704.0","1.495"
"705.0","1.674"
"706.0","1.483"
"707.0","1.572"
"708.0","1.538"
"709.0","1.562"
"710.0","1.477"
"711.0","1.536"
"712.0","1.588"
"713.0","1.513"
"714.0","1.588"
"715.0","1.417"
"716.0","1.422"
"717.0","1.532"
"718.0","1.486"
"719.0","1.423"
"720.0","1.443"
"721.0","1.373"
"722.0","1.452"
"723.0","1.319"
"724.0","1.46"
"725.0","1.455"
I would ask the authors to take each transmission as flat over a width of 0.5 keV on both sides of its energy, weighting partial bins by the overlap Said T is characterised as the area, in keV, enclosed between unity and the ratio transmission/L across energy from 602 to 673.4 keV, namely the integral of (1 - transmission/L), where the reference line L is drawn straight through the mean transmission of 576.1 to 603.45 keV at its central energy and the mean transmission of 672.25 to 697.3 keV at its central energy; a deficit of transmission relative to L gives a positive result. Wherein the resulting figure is 1.23 keV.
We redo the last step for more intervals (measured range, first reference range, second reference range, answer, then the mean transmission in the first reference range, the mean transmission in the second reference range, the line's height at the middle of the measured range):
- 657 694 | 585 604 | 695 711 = 2.2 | 1.93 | 1.57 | 1.66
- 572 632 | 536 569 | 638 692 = -1.0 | 2.08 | 1.6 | 1.87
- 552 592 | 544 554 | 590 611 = 0.3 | 2.08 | 1.94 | 2.02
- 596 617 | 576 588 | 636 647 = -0.9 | 1.92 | 1.74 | 1.85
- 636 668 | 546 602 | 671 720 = 1.4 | 2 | 1.56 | 1.72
